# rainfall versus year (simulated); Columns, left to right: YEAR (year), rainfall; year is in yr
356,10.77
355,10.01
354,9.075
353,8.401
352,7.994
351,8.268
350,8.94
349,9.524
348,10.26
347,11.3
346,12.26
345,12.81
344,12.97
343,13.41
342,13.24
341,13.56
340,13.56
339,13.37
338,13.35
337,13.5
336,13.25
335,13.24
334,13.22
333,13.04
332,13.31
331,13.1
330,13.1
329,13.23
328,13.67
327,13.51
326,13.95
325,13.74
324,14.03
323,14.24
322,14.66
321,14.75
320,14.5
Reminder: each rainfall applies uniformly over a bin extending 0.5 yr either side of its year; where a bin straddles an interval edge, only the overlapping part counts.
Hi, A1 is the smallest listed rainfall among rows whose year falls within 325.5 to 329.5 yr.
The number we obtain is 13.23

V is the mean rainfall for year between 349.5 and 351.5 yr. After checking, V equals 8.6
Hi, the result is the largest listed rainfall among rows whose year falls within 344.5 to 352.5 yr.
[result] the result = 12.81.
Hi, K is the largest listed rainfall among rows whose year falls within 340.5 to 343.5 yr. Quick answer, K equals 13.56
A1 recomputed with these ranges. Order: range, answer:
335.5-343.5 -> 13.24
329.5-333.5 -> 13.04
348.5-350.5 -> 8.94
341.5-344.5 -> 12.97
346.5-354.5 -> 7.994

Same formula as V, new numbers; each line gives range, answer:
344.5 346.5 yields 12.5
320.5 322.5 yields 14.7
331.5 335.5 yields 13.2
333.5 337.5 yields 13.3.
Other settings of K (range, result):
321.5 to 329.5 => 14.66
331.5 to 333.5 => 13.31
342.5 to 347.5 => 13.41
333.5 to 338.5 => 13.5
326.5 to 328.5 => 13.67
